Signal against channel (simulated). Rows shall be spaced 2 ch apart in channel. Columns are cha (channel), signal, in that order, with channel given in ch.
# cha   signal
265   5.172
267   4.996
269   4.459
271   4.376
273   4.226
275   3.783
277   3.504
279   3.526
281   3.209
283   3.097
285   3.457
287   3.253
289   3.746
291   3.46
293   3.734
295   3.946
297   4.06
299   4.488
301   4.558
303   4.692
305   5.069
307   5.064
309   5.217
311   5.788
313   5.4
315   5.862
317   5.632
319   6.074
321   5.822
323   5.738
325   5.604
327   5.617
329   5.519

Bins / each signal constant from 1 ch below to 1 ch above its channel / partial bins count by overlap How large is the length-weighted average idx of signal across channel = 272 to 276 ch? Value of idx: 4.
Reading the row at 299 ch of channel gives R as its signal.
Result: 4.488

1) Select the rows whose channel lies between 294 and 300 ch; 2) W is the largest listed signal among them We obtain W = 4.488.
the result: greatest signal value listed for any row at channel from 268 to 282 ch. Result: 4.459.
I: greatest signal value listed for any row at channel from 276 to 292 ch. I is 3.746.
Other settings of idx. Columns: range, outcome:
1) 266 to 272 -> 4.61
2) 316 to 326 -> 5.77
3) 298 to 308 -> 4.77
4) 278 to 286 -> 3.32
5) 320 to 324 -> 5.78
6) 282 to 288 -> 3.27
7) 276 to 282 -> 3.41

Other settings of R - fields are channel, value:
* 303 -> 4.692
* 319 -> 6.074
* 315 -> 5.862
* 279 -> 3.526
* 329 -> 5.519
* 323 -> 5.738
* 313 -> 5.4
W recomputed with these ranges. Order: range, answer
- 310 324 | 6.074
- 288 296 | 3.946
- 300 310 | 5.217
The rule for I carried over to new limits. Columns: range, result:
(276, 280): 3.526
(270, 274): 4.376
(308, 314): 5.788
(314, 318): 5.862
